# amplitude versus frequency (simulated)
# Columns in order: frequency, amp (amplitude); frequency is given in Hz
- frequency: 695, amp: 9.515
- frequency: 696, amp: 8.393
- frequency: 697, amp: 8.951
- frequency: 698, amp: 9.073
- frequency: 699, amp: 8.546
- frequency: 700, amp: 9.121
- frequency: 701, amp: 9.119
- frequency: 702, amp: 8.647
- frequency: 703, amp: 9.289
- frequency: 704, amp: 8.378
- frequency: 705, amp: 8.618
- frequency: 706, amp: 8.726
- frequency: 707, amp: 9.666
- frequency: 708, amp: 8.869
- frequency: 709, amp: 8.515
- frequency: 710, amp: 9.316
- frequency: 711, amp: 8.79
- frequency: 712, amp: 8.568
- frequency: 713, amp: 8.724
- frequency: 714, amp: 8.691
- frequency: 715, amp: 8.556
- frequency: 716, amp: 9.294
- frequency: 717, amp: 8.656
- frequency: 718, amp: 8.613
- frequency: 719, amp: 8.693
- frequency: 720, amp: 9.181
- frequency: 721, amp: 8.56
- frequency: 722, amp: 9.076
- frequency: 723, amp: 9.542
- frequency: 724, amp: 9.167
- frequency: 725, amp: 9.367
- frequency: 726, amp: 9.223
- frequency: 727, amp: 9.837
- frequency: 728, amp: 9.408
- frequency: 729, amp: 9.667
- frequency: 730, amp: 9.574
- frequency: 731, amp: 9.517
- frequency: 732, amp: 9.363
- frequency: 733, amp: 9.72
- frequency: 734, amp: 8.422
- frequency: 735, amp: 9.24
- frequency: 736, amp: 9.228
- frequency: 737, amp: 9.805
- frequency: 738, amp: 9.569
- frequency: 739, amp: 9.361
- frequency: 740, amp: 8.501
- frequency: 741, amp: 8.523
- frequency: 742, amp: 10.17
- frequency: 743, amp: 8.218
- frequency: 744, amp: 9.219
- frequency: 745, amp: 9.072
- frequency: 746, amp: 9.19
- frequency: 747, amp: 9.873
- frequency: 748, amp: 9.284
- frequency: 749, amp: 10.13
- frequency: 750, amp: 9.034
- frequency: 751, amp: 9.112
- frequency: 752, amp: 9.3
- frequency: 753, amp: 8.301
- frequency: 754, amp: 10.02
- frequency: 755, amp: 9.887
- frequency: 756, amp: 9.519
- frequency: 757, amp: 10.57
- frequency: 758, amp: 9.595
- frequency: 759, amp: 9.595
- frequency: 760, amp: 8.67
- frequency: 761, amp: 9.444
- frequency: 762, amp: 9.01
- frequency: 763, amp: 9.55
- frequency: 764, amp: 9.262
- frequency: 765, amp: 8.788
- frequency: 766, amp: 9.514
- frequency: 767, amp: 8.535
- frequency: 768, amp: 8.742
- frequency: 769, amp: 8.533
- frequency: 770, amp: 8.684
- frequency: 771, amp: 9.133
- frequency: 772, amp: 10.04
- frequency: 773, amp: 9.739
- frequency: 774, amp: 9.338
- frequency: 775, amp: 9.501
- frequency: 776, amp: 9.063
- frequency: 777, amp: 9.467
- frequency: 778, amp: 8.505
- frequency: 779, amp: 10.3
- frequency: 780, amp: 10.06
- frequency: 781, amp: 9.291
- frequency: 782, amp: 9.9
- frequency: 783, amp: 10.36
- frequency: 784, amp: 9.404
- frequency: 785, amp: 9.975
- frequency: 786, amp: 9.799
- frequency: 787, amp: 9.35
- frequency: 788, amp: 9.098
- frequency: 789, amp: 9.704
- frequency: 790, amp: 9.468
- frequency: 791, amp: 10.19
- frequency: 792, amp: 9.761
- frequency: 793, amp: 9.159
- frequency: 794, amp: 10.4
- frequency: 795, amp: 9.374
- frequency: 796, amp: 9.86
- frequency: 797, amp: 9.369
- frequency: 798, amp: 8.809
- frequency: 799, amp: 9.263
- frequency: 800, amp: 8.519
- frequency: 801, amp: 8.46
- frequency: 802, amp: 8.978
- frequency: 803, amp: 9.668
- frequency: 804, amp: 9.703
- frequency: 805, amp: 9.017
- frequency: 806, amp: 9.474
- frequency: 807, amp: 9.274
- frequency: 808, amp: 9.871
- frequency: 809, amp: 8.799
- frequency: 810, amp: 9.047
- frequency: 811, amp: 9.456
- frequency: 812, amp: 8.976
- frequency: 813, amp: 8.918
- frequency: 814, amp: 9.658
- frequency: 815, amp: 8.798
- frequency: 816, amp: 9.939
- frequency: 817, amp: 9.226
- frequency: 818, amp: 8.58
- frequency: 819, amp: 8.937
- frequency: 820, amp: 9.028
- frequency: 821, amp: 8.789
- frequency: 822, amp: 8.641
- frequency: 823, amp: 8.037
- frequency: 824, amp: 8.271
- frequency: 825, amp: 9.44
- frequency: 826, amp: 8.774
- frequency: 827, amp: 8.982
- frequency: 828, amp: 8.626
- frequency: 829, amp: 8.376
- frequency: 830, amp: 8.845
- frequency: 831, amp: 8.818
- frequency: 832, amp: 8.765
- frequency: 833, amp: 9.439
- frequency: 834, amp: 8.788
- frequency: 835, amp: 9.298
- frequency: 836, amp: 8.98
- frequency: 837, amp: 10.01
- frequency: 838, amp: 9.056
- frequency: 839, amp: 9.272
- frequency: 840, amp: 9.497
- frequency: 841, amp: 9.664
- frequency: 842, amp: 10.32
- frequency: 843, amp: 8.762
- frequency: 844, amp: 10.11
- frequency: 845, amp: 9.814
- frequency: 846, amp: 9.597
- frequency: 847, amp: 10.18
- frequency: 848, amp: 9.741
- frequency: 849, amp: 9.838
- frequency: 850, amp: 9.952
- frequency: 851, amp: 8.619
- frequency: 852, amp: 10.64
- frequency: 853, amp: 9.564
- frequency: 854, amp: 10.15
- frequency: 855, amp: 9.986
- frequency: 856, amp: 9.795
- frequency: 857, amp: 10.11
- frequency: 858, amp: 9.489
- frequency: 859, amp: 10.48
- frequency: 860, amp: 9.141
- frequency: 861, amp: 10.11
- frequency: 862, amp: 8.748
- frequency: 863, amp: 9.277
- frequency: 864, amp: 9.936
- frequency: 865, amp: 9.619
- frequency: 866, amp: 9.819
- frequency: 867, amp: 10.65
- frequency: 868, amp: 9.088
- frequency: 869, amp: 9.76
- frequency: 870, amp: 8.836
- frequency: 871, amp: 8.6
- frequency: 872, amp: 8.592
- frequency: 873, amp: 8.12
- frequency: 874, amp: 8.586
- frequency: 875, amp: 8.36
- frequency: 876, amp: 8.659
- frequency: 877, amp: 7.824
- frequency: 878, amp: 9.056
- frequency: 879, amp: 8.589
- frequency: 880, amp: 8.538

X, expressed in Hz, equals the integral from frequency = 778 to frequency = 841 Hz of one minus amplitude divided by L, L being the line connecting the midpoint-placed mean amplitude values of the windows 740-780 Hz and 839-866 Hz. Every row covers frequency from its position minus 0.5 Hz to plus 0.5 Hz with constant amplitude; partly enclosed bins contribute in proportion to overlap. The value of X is 1.8 Hz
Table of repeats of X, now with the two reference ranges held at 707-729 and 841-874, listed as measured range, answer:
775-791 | -0.5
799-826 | 1.0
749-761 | -0.4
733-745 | 0.0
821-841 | 1.1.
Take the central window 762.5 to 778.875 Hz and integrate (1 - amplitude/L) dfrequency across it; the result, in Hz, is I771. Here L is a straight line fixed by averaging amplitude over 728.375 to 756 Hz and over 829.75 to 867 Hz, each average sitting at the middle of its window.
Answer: 0.4 Hz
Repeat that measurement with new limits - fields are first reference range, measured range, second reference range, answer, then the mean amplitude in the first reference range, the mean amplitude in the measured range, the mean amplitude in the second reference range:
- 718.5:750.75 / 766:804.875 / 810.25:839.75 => -1.2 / 9.27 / 9.41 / 9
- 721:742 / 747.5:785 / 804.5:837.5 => -0.8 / 9.31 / 9.39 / 9.03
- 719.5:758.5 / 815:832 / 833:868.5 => 1.3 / 9.34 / 8.83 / 9.66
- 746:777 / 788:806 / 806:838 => -0.5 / 9.33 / 9.39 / 9.02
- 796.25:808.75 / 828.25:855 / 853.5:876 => -0.4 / 9.21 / 9.47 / 9.4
